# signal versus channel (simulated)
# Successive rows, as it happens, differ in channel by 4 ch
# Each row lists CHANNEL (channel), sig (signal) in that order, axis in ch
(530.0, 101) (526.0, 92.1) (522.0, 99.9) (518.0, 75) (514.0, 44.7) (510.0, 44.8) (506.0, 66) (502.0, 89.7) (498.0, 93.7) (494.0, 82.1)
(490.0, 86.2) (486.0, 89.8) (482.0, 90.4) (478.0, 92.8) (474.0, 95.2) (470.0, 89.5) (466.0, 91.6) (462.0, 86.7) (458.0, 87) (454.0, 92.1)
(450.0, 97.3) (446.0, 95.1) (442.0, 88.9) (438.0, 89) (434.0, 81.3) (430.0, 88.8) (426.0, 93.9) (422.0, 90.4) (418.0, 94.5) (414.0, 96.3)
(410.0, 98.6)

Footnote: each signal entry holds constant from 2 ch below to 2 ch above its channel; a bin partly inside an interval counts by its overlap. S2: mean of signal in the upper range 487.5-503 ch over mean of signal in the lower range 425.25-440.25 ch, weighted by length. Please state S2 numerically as 1.0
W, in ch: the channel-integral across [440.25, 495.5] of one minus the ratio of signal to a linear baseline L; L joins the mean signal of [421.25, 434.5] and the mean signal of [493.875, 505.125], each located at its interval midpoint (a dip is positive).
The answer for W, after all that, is -1.4 ch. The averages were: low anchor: 89.3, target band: 90.4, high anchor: 87.3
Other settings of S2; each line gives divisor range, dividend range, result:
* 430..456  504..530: 0.80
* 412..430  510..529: 0.81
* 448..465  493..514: 0.79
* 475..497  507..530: 0.83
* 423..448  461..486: 1.02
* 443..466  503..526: 0.76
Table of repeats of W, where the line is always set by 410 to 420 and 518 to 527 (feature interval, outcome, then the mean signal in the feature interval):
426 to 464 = 2.0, 89.8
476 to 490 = 0.5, 90.3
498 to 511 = 2.8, 72.7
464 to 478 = 0.2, 92.2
